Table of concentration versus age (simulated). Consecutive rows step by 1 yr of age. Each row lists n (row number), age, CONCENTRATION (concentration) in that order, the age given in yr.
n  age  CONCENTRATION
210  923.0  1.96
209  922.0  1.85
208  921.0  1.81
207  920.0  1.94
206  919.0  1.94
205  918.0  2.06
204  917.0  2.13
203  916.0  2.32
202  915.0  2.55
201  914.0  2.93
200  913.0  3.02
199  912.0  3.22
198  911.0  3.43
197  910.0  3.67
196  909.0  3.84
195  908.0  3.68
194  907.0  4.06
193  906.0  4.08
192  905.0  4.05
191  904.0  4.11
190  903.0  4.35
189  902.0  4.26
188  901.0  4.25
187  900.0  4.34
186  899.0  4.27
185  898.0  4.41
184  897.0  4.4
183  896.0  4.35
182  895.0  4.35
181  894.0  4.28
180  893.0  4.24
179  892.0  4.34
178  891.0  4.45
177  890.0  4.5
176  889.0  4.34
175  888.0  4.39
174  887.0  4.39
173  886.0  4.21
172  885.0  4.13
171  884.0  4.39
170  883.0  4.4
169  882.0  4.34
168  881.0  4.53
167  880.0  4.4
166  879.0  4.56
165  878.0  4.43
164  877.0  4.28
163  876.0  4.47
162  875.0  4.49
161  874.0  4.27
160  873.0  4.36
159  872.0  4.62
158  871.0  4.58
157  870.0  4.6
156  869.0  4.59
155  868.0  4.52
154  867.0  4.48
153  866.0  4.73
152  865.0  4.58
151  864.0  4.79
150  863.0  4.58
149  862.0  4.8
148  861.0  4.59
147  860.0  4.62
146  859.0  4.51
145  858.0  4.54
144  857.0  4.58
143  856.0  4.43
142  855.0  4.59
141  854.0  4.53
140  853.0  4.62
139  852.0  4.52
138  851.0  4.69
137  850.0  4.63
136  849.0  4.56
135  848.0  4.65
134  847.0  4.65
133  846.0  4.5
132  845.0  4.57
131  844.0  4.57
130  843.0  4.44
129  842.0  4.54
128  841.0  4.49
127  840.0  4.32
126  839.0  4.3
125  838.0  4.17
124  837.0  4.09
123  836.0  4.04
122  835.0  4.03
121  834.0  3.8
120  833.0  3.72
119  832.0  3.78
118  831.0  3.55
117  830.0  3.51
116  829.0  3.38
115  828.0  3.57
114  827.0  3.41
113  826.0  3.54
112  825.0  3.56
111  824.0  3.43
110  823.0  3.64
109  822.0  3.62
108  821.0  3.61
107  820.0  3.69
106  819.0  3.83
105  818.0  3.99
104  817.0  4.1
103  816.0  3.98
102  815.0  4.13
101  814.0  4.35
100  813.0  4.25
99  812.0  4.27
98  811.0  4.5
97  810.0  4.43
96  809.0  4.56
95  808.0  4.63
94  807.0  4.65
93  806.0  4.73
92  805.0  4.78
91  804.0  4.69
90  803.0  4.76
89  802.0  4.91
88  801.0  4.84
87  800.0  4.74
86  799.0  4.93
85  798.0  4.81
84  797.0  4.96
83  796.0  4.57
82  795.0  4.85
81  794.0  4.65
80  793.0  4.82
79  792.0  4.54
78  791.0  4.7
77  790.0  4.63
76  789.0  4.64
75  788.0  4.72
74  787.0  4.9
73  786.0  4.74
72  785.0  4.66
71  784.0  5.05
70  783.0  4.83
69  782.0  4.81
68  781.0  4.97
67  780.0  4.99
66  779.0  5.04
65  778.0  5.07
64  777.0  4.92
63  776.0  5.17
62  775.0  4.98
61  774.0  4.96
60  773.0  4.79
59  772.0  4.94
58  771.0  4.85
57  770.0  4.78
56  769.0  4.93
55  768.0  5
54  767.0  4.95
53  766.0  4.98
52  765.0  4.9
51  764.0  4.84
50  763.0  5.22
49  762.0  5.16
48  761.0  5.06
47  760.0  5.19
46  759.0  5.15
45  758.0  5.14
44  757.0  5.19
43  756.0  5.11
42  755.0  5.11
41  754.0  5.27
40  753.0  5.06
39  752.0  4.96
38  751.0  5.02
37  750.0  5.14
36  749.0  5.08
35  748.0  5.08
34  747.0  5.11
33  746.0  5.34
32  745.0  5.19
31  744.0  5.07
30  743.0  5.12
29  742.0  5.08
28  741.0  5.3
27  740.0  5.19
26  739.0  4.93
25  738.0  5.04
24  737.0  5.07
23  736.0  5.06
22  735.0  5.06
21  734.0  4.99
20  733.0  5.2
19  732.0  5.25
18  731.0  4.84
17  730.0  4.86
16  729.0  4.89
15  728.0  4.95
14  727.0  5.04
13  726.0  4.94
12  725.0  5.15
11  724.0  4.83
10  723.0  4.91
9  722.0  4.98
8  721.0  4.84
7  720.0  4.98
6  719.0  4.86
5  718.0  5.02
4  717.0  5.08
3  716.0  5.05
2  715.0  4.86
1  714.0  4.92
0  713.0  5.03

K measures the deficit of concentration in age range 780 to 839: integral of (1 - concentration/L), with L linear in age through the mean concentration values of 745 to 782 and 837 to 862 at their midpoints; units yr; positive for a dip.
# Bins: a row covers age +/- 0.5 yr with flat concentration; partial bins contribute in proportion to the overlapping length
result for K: 5.6 yr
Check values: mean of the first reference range 5.04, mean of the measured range 4.32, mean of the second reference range 4.52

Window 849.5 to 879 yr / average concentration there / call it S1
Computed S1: 4.55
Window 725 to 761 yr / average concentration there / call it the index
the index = 5.09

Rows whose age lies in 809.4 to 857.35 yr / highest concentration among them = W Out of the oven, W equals 4.69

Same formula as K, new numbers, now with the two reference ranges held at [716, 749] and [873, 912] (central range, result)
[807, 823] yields 1.7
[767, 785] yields -0.4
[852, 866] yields -0.6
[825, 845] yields 2.5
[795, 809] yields -0.2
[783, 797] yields 0.0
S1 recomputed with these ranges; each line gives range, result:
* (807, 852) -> 4.1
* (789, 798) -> 4.72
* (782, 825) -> 4.47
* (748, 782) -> 5.03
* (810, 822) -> 4.06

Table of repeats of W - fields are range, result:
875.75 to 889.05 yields 4.56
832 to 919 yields 4.8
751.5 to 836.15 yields 5.27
